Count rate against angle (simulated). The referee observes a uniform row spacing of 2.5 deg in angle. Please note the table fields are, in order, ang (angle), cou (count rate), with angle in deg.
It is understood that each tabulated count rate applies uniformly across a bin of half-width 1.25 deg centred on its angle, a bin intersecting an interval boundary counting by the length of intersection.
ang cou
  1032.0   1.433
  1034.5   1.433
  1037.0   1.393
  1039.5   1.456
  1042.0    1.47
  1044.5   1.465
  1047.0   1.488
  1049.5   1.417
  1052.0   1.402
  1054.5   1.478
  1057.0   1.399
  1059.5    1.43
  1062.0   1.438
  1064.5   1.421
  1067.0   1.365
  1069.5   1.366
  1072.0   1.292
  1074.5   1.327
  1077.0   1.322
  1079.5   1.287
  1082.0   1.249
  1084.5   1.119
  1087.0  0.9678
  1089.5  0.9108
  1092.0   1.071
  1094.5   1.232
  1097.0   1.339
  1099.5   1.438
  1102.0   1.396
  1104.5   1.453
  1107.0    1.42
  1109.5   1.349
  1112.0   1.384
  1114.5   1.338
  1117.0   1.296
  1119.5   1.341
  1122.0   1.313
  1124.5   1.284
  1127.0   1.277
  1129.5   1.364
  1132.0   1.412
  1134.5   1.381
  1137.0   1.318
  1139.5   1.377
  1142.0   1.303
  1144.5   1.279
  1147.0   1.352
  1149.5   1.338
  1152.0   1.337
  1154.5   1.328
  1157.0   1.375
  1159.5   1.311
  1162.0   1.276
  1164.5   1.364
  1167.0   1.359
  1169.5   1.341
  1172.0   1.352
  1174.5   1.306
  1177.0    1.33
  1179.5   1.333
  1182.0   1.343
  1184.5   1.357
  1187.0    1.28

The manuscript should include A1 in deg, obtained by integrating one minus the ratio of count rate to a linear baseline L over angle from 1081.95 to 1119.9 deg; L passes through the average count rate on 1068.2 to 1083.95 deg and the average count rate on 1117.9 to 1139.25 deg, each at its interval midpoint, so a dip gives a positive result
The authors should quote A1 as 1.44 deg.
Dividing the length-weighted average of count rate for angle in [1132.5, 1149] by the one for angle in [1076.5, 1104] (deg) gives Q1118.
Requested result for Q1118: 1.10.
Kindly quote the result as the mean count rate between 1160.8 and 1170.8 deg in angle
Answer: 1.34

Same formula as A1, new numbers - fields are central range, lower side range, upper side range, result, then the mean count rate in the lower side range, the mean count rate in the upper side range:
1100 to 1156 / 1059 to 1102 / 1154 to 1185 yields -1.9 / 1.27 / 1.34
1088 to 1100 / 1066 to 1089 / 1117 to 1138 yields 0.9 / 1.24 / 1.33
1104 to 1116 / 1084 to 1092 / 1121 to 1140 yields -2.1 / 0.999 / 1.34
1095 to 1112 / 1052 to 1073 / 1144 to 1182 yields -0.2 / 1.4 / 1.33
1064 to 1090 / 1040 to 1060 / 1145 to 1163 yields 3.2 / 1.44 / 1.33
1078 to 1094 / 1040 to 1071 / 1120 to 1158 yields 3.3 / 1.43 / 1.34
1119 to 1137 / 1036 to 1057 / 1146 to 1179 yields 0.4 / 1.44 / 1.34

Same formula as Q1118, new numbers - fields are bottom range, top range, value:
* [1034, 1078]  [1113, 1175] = 0.95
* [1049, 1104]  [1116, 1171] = 1.02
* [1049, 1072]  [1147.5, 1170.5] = 0.95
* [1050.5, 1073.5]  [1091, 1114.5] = 0.96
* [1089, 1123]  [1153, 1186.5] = 1.02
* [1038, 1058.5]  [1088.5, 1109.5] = 0.89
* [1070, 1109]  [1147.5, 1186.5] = 1.06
